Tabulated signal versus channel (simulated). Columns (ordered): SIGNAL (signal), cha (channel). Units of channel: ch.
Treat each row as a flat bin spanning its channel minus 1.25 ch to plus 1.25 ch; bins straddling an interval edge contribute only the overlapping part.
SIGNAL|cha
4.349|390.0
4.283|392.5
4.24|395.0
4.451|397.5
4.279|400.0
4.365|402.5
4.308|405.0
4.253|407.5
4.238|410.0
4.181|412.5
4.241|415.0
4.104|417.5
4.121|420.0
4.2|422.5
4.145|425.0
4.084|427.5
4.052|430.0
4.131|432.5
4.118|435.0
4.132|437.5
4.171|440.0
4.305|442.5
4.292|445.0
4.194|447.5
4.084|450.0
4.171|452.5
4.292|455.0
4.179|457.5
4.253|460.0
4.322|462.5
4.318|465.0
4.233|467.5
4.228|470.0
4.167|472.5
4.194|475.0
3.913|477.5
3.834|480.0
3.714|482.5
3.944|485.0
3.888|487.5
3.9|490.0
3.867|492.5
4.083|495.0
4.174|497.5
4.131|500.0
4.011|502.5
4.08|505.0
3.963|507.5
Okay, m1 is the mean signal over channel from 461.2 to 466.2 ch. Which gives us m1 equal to 4.32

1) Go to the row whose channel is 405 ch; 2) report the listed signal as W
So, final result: 4.308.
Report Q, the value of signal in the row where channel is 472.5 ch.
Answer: 4.167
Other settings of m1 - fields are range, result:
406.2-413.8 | 4.22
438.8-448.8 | 4.24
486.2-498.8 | 3.98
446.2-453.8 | 4.15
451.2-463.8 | 4.24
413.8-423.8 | 4.17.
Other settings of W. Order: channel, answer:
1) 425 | 4.145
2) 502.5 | 4.011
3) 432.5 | 4.131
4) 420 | 4.121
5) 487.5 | 3.888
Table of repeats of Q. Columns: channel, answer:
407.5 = 4.253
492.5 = 3.867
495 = 4.083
